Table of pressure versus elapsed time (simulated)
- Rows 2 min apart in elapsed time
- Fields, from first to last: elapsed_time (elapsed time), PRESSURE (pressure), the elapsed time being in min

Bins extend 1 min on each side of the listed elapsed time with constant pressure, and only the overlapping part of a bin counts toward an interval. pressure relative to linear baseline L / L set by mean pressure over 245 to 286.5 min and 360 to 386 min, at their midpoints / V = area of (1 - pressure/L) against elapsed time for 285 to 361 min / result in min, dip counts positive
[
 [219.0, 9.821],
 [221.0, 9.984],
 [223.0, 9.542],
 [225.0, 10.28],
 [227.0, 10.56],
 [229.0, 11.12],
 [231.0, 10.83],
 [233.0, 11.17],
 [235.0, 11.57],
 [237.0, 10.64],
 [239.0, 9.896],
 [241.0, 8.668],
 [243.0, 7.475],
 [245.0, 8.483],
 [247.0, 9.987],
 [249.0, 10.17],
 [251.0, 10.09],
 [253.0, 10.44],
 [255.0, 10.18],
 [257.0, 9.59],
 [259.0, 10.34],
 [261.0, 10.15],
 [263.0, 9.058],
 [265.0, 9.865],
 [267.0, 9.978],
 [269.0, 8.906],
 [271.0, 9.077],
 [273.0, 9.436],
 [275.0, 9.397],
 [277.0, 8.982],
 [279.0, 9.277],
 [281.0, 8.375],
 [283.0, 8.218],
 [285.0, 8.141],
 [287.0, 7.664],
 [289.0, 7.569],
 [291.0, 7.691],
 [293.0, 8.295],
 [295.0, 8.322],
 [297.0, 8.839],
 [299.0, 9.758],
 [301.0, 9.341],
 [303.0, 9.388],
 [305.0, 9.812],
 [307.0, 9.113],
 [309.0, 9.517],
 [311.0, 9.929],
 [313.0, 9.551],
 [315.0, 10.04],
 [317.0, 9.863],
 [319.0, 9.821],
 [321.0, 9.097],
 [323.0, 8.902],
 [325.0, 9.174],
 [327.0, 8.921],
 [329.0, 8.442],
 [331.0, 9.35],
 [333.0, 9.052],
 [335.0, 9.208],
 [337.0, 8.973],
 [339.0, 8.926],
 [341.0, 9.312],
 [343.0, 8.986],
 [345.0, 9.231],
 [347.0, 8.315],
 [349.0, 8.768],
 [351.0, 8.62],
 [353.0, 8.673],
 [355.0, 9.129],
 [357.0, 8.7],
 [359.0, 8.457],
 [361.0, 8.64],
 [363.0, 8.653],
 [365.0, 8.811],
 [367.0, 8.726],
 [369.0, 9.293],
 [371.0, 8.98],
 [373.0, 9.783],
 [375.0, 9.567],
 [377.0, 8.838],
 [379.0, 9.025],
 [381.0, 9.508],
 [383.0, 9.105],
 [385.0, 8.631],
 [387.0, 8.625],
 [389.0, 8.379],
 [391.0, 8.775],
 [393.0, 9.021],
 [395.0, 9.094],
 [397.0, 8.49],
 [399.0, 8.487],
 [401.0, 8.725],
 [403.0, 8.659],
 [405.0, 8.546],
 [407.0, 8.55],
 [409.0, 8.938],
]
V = 2.0 min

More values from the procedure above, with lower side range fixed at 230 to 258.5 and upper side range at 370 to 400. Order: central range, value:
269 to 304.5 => 3.4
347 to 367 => 1.0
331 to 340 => 0.2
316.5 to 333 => 0.4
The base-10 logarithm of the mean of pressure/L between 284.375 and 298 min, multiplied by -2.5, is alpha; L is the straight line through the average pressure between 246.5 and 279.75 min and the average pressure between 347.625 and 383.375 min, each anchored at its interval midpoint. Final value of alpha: 0.18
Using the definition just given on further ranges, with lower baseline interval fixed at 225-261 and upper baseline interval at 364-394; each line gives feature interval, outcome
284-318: 0.07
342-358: 0.05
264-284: 0.08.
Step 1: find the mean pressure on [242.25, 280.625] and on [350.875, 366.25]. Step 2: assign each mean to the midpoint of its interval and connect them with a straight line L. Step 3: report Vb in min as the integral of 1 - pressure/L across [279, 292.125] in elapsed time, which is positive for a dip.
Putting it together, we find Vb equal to 1.79 min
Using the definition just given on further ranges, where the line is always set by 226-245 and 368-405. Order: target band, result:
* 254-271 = 0.3 min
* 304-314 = 0.0 min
